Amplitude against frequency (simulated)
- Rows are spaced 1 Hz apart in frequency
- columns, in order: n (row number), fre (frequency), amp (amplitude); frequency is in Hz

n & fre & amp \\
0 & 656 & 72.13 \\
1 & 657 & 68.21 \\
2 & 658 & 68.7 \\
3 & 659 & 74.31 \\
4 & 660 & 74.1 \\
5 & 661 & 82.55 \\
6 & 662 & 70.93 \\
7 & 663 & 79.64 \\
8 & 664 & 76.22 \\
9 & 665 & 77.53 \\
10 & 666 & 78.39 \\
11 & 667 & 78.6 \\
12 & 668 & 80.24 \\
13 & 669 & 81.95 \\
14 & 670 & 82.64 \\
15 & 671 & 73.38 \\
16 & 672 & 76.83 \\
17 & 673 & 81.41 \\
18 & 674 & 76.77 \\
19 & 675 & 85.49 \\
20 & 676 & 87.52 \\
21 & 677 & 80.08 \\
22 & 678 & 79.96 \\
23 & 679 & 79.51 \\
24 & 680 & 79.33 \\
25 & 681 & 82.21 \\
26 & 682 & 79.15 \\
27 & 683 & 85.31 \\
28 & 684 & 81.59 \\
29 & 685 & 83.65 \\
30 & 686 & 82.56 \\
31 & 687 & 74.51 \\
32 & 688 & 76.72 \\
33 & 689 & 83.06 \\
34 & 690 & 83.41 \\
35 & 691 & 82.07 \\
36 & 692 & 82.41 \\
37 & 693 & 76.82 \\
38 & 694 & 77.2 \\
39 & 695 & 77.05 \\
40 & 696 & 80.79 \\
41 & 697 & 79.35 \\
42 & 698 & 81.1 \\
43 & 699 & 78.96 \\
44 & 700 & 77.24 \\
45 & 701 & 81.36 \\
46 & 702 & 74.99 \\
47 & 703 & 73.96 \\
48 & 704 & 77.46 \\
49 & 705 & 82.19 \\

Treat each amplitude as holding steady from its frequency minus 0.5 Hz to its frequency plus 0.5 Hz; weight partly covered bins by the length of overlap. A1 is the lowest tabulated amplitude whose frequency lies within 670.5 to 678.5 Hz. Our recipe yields 73.38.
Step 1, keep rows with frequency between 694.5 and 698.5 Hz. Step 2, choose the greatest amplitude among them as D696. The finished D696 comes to 81.1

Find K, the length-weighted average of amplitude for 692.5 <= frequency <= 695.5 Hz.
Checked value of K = 77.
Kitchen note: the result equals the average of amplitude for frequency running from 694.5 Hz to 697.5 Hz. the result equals 79.1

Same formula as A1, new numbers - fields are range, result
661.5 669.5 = 70.93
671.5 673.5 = 76.83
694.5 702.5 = 74.99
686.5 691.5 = 74.51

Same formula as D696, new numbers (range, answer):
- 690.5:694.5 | 82.41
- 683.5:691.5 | 83.65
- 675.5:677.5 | 87.52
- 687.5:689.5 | 83.06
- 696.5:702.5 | 81.36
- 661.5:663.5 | 79.64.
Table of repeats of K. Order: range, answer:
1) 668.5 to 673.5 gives 79.2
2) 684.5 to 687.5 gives 80.2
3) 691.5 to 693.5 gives 79.6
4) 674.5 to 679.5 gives 82.5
